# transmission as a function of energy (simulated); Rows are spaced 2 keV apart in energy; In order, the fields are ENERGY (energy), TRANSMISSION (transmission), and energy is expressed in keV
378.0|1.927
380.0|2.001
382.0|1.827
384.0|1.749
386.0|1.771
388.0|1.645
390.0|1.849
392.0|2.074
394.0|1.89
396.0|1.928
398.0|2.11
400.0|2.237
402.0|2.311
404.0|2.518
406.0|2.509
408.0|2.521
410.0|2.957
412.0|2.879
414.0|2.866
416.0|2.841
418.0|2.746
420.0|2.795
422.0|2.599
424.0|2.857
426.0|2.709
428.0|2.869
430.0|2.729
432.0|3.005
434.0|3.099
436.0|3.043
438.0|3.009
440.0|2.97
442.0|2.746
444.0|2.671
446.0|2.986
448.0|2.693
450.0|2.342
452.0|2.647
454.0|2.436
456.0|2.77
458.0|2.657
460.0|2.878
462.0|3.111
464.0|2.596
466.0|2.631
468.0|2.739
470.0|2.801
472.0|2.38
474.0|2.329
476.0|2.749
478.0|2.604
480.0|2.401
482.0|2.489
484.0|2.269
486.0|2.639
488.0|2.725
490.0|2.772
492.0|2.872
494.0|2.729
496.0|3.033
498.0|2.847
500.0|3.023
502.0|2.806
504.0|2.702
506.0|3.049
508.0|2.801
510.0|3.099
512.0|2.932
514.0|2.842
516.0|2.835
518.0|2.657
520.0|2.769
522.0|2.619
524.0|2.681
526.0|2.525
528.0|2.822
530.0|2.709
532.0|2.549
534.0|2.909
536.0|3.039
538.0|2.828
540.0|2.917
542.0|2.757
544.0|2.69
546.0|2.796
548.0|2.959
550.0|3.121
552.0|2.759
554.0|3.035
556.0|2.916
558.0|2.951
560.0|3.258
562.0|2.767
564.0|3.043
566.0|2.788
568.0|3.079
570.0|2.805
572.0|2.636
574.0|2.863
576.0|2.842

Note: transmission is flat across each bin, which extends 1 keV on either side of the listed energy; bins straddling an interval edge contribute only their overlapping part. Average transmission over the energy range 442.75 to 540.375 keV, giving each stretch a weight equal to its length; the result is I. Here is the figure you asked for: 2.73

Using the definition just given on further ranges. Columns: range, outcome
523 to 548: 2.78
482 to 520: 2.8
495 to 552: 2.83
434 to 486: 2.69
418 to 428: 2.75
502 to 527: 2.79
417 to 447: 2.86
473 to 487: 2.5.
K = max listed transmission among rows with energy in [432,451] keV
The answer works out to 3.099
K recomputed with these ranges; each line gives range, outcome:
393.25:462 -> 3.111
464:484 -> 2.801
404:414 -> 2.957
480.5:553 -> 3.121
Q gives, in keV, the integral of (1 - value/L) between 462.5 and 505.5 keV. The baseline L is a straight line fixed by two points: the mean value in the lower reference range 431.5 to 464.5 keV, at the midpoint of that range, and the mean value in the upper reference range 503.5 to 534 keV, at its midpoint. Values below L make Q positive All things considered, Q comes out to 1.7 keV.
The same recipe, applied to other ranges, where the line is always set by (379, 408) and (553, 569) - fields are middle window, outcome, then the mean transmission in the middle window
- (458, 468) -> -1.4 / 2.78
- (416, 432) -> -4.1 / 2.78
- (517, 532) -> 0.6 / 2.67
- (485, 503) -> -1.5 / 2.83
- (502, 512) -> -0.8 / 2.9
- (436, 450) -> -3.0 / 2.82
